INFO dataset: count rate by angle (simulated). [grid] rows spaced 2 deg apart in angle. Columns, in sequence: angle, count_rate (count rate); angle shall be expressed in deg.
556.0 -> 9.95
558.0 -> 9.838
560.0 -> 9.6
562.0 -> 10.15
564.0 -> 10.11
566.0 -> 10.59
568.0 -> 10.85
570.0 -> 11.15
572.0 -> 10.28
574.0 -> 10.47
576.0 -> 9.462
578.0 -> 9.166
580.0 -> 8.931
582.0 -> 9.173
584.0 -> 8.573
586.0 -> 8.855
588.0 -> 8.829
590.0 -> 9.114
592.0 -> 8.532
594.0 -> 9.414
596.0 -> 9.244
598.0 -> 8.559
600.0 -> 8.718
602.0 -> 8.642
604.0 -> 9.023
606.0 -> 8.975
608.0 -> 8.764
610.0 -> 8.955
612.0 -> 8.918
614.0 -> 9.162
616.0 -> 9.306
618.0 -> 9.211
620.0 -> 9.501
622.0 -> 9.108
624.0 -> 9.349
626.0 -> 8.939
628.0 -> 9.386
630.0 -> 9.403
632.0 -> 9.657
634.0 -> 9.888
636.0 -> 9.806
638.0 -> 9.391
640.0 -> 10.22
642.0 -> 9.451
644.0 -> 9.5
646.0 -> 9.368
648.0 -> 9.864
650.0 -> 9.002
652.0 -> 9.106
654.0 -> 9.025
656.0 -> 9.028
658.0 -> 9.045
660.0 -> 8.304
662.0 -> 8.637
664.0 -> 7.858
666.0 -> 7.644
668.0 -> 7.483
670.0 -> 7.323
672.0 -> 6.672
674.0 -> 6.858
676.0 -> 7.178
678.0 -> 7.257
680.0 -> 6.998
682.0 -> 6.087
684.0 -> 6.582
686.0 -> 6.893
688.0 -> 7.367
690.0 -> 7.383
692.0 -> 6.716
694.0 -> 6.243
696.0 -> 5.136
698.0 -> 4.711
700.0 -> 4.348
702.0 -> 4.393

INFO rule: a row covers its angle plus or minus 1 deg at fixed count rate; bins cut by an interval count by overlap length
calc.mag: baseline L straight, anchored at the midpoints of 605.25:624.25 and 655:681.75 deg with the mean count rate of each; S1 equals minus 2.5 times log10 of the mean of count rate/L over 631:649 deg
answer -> -0.15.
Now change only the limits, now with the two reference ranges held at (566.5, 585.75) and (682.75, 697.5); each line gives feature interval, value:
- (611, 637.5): -0.12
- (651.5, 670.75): -0.13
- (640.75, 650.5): -0.21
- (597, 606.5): 0.03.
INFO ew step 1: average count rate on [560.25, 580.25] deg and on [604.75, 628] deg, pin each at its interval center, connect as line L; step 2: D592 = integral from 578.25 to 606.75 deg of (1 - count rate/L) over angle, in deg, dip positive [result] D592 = 2.2 deg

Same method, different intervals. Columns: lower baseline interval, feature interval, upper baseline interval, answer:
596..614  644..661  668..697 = -3.41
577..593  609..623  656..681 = -1.21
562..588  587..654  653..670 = -1.72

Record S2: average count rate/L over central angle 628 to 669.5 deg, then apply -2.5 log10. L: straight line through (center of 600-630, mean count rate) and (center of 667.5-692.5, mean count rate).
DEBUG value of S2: -0.14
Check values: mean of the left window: 9.09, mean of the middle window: 9.07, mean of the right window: 6.98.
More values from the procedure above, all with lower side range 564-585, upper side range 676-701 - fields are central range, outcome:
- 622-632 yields -0.13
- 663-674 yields -0.06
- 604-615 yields -0.02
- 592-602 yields 0.03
